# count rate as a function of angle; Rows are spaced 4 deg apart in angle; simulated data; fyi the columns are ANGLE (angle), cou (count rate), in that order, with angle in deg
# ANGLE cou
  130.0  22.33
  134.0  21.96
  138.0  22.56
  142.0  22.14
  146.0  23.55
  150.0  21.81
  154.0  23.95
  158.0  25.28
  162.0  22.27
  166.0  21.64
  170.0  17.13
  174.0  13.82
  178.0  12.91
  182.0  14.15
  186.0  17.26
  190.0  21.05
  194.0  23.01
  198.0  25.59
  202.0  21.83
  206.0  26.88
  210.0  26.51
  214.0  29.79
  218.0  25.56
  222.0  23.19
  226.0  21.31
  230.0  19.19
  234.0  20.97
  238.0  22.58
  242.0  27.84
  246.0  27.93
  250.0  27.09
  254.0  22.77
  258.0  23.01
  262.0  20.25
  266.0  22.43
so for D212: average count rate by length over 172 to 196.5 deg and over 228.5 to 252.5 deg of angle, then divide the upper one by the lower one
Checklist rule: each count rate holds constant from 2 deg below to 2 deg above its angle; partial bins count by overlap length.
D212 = 1.41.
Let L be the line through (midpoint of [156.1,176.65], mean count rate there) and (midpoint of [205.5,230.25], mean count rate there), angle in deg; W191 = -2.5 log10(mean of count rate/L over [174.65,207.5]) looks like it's 0.12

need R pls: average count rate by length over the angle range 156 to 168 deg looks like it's 23.1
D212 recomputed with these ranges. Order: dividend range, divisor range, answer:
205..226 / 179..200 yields 1.30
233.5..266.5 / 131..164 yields 1.05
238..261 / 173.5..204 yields 1.33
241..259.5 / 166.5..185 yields 1.69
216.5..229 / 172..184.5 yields 1.67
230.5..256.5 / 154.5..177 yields 1.23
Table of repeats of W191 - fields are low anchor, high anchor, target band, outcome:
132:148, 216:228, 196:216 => -0.13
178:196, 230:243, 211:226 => -0.21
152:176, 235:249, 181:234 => 0.04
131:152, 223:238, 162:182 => 0.29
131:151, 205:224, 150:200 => 0.21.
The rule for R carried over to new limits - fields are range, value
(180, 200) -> 20.2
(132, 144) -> 22.2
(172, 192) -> 15.8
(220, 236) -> 21.2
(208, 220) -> 27.3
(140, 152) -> 22.5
